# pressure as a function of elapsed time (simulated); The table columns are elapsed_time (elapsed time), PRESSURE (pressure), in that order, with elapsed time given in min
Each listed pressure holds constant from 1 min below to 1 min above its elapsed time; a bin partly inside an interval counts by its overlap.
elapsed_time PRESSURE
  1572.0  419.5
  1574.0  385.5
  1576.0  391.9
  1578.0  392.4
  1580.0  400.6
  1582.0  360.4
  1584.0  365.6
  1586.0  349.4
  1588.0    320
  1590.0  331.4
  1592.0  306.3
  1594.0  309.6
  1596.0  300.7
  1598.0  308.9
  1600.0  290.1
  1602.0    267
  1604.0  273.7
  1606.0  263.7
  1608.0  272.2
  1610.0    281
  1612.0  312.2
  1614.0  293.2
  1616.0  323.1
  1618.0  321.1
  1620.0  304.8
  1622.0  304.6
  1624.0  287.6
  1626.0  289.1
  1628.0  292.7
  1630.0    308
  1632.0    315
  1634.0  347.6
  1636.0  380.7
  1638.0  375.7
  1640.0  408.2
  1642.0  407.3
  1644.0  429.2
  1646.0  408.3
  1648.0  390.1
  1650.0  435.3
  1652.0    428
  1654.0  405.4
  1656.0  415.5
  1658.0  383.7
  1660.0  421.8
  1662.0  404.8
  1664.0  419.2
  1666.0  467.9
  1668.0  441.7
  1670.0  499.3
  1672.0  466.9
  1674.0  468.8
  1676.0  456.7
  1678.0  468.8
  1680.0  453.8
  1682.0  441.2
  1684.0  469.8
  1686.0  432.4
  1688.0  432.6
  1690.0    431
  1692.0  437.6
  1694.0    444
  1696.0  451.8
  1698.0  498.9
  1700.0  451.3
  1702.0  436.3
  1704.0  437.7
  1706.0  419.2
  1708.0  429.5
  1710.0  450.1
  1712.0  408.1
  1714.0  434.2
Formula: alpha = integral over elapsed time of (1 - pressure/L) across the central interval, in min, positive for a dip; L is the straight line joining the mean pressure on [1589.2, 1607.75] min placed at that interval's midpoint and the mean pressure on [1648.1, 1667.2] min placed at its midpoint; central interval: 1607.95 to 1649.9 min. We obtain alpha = 2.33 min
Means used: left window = 293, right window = 419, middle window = 339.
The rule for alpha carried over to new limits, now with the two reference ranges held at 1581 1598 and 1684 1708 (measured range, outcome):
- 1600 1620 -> 3.47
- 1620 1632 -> 2.27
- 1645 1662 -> -0.55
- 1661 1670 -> -0.65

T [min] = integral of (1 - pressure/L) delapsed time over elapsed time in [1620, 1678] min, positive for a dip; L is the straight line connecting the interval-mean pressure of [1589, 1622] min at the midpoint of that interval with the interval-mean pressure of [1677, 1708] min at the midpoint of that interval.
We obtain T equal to -3.2 min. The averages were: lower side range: 298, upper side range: 447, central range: 395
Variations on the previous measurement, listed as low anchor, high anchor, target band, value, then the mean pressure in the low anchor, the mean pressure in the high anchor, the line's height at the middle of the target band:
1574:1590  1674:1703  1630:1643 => 1.4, 367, 451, 410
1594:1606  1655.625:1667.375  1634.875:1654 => -1.2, 288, 420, 383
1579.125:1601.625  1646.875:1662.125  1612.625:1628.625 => 2.8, 329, 411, 368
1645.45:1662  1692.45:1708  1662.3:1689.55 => -1.6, 411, 447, 428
